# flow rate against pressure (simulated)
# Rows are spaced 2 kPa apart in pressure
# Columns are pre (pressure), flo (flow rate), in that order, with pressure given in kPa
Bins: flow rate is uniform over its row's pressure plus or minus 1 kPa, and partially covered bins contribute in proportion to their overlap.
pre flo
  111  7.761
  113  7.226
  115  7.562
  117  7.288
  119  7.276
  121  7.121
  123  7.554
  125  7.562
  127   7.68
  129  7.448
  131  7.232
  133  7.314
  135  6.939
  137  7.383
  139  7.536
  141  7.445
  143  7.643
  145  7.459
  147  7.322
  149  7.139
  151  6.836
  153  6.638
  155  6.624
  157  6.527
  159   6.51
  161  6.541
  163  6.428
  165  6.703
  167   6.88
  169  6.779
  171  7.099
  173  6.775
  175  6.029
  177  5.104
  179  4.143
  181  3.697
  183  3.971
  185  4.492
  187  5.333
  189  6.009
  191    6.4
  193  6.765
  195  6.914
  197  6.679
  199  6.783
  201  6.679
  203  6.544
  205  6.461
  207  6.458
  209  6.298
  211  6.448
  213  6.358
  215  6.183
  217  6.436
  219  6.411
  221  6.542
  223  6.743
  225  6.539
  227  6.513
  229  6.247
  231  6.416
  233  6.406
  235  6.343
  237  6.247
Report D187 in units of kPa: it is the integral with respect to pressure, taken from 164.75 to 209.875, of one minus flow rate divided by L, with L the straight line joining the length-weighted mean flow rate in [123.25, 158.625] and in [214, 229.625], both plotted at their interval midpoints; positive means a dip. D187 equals 4.9 kPa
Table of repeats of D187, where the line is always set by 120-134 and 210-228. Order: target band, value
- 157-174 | 0.8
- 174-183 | 2.9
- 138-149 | -0.3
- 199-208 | 0.1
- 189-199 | 0.1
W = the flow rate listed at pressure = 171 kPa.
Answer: 7.099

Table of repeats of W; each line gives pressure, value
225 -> 6.539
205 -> 6.461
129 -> 7.448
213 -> 6.358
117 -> 7.288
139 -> 7.536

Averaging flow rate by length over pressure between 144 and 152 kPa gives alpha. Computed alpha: 7.19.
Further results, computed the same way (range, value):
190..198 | 6.69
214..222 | 6.39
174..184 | 4.59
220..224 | 6.64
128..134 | 7.33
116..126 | 7.36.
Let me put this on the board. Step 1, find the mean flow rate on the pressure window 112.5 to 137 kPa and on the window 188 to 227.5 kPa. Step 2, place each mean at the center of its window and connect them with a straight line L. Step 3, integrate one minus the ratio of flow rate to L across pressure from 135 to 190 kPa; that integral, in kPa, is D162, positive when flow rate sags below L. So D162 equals 5.05 kPa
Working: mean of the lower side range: 7.35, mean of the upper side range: 6.51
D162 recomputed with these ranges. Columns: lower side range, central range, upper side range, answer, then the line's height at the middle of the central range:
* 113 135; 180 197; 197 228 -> 3.0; 6.74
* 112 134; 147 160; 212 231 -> 0.6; 7.09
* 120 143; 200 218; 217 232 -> 0.6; 6.64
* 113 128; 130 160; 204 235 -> 0.3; 7.18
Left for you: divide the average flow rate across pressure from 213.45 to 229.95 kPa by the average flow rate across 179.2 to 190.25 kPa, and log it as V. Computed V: 1.37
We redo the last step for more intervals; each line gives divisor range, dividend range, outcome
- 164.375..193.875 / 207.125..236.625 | 1.12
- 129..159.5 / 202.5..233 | 0.90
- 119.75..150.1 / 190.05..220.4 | 0.88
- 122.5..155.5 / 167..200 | 0.80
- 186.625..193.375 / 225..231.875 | 1.04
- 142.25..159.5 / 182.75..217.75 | 0.89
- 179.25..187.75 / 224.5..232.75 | 1.48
